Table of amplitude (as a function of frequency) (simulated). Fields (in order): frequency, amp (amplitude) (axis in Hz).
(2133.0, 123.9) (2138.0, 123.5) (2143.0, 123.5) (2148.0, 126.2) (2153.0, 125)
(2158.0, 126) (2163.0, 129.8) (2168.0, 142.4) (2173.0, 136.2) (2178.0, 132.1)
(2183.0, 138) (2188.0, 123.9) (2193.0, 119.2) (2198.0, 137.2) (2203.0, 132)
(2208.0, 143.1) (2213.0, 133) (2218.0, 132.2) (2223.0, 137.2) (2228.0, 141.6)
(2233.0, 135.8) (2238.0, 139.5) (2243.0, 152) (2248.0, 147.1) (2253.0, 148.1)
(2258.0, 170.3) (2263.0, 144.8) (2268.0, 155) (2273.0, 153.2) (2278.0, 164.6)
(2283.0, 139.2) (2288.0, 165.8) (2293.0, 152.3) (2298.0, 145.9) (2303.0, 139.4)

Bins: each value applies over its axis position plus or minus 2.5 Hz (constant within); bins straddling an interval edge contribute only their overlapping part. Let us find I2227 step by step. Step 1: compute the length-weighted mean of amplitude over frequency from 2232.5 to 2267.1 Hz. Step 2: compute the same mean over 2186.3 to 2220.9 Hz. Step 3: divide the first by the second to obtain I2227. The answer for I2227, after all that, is 1.13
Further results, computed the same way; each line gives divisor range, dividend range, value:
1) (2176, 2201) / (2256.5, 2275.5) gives 1.19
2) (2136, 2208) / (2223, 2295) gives 1.15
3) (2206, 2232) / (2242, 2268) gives 1.11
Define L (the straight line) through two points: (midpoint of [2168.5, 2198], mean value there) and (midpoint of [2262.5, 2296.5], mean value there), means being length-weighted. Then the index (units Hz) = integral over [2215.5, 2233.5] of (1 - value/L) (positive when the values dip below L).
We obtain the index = 0.5 Hz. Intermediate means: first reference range 131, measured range 137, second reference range 154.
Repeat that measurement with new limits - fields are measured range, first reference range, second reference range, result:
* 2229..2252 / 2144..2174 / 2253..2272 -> 1.0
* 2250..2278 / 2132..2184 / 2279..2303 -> -1.7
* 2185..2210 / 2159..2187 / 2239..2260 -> 1.7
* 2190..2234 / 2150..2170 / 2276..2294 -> 2.0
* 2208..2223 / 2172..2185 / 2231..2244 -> 0.4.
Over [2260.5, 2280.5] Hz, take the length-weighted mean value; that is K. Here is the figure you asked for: 154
